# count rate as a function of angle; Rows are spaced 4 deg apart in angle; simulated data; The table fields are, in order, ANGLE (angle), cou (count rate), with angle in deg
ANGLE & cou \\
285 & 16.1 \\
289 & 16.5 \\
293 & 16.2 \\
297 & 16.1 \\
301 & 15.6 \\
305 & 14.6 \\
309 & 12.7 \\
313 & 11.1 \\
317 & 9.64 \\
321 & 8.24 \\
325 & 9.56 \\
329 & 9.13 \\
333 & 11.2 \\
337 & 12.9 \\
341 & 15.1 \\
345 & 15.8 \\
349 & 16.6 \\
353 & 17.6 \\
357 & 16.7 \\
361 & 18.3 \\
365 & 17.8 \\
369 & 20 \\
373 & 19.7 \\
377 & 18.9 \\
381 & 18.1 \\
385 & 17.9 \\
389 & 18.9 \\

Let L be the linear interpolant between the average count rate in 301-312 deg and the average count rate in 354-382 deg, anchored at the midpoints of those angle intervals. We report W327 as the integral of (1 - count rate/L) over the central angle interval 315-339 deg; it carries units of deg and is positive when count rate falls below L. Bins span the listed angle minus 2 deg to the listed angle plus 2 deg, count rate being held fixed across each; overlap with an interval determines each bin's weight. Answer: 8.23 deg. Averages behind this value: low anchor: 13.8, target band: 10.1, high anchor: 18.5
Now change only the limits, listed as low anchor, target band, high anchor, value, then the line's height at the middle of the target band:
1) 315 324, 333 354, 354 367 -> -1.50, 14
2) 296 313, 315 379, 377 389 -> 6.96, 16.4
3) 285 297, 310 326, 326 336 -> 3.23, 12.3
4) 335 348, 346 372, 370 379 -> -0.94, 17.2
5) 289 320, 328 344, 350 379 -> 3.66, 16.2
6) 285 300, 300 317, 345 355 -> 3.58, 16.4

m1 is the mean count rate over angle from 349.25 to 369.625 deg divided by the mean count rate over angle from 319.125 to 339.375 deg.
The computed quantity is 1.7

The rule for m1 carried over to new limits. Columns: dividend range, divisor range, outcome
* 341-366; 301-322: 1.43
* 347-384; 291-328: 1.45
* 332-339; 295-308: 0.80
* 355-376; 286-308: 1.18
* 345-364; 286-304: 1.07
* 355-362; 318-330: 1.93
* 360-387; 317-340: 1.80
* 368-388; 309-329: 1.91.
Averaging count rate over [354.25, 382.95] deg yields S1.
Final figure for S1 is 18.5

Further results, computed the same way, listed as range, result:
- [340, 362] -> 16.7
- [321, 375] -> 15.1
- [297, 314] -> 13.9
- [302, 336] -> 11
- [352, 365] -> 17.6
